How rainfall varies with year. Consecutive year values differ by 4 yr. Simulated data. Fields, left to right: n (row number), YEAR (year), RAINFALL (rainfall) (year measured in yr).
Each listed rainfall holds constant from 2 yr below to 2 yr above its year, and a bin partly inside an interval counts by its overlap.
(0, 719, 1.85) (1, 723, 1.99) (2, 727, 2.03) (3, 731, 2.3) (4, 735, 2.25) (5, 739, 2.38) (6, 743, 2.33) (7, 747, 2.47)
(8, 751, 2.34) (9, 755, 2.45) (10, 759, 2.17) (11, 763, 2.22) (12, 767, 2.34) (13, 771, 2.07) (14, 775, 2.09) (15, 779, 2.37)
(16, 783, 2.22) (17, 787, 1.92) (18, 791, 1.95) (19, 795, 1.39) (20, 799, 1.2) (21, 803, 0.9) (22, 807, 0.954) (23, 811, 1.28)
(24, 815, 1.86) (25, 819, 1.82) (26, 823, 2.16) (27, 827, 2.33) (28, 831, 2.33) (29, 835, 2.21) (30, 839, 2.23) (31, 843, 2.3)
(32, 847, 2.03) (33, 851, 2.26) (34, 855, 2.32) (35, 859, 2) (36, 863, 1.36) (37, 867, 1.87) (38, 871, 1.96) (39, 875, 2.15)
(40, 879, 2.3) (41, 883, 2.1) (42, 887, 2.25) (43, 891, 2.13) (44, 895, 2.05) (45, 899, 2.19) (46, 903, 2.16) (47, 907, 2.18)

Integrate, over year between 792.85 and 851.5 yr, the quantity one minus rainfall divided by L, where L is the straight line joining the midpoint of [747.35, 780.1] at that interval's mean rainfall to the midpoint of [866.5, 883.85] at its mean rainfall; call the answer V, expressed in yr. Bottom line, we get 9.78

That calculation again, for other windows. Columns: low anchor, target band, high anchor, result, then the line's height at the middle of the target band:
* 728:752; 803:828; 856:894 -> 5.92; 2.16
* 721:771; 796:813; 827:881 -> 8.41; 2.18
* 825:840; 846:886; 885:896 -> 2.98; 2.21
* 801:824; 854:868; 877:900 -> 0.38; 1.91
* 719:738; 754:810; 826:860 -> 8.13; 2.17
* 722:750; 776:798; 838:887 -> 2.50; 2.19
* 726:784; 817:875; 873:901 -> 3.01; 2.2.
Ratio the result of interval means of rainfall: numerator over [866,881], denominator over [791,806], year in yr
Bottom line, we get 1.66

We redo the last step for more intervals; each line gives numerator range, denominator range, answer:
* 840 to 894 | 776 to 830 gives 1.20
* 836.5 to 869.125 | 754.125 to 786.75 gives 0.92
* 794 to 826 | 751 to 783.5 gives 0.66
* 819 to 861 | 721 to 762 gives 0.97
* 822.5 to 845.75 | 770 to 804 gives 1.25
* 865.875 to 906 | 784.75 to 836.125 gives 1.24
